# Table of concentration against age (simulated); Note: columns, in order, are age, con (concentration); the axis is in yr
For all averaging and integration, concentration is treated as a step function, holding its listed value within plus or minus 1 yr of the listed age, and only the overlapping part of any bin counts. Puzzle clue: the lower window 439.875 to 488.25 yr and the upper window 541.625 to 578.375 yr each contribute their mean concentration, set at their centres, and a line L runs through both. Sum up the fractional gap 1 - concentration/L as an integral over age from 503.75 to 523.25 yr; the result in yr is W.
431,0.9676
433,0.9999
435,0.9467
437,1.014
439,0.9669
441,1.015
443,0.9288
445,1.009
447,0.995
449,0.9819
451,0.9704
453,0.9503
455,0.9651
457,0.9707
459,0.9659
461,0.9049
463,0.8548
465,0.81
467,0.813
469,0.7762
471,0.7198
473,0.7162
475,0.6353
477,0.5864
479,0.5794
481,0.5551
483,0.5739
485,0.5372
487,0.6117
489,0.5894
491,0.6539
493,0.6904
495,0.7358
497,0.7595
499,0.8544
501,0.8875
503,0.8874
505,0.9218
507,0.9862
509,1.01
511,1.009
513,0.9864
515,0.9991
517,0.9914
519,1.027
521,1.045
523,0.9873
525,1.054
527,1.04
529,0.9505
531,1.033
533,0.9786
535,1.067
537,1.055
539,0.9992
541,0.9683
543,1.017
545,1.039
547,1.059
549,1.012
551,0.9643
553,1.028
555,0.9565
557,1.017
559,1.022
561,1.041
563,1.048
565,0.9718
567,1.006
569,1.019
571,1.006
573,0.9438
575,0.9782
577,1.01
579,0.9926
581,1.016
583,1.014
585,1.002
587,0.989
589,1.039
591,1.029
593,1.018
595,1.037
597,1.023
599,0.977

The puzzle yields -1.8 yr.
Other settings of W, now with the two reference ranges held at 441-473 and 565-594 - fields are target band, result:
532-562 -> -1.2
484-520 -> 3.9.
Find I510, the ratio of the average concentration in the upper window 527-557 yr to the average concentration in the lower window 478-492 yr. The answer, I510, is 1.7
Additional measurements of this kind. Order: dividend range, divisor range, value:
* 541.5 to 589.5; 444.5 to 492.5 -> 1.30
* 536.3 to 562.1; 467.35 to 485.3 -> 1.58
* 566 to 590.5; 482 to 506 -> 1.38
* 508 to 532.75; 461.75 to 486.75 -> 1.49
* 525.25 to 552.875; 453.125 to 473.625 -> 1.19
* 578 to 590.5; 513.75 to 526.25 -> 0.99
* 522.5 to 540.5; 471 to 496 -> 1.63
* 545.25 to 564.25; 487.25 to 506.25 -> 1.32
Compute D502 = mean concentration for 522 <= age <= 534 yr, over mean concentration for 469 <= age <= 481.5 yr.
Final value 1.6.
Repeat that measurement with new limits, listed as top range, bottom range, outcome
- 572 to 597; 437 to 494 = 1.26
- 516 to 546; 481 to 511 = 1.33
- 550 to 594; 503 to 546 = 1.00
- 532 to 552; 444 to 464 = 1.06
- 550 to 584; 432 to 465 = 1.04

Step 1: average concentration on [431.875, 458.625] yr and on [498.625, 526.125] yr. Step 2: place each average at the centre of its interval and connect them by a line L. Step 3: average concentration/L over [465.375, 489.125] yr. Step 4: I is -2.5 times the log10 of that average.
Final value 0.447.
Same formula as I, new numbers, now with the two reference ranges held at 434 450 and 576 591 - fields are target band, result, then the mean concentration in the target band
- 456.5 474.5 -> 0.19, 0.828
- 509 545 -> -0.01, 1.01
